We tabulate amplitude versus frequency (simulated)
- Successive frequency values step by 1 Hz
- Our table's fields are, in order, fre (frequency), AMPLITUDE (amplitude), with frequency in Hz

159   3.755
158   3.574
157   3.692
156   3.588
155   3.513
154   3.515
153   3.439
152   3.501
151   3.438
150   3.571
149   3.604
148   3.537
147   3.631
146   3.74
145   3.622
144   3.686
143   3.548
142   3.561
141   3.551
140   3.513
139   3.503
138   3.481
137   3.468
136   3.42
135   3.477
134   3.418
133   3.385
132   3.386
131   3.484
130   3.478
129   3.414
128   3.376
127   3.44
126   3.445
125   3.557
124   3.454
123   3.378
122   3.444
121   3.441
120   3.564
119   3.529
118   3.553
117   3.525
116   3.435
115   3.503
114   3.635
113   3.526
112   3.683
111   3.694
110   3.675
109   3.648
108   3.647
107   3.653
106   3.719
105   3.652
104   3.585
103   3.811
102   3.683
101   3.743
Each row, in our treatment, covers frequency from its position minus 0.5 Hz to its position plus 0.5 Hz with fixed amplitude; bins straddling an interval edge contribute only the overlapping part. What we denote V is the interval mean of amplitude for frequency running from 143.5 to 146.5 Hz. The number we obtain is 3.68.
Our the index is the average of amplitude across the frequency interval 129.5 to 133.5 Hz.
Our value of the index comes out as 3.43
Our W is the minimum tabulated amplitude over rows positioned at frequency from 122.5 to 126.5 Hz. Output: 3.378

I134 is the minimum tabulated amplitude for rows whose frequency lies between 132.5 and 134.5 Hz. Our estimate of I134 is 3.385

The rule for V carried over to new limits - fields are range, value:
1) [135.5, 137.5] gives 3.44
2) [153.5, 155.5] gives 3.51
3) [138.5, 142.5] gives 3.53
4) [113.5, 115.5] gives 3.57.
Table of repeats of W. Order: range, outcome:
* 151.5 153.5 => 3.439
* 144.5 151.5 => 3.438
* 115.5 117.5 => 3.435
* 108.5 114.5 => 3.526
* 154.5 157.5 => 3.513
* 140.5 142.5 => 3.551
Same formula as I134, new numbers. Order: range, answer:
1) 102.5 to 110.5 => 3.585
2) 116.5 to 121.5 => 3.441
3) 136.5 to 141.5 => 3.468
